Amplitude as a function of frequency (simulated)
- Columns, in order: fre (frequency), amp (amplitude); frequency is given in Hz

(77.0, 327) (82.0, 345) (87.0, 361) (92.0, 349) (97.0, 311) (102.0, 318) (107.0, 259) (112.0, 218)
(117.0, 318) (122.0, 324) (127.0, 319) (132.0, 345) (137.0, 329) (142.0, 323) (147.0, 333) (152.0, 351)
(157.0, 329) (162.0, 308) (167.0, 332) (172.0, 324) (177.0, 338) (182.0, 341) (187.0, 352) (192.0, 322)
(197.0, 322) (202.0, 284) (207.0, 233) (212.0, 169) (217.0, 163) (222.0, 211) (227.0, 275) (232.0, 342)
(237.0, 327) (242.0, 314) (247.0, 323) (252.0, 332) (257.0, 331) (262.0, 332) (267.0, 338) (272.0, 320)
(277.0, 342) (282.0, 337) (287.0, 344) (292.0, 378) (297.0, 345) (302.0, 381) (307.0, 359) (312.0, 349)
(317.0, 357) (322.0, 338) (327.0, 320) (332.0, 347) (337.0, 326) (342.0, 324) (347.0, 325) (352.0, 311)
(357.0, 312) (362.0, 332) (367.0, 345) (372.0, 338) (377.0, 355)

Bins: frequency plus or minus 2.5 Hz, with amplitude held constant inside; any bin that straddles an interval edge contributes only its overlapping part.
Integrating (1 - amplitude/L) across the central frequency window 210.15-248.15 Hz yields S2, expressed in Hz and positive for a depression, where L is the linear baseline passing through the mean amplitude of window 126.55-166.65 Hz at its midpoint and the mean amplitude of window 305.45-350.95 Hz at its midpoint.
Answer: 7.8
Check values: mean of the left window 330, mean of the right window 337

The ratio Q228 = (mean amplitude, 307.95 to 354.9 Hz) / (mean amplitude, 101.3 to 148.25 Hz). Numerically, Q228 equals 1.1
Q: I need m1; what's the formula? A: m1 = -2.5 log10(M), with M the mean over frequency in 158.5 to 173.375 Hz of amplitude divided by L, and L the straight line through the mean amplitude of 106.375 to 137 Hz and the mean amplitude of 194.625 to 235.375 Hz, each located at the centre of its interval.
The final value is -0.159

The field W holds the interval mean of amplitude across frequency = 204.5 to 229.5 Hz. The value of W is 210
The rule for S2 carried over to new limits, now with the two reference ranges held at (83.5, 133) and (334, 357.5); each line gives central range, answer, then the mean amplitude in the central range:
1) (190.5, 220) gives 6.52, 246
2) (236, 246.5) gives -0.10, 320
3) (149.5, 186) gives -2.16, 333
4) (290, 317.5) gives -3.64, 362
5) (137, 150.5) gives -0.72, 330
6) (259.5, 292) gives -2.10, 339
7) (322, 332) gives -0.35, 331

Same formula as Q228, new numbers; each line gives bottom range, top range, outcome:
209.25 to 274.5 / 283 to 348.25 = 1.19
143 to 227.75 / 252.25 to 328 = 1.17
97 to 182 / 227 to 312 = 1.07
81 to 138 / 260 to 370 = 1.08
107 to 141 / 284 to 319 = 1.17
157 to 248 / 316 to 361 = 1.12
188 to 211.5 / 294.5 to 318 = 1.26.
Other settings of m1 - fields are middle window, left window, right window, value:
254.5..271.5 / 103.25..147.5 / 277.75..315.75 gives 0.044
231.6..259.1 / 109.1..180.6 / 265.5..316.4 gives 0.044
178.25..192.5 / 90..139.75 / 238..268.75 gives -0.073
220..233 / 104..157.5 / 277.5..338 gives 0.222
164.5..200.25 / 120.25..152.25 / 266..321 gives 0.015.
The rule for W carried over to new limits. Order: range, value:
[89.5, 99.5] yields 330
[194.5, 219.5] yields 234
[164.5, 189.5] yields 337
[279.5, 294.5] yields 353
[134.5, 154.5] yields 334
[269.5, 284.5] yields 333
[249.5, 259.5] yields 332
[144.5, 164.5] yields 330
